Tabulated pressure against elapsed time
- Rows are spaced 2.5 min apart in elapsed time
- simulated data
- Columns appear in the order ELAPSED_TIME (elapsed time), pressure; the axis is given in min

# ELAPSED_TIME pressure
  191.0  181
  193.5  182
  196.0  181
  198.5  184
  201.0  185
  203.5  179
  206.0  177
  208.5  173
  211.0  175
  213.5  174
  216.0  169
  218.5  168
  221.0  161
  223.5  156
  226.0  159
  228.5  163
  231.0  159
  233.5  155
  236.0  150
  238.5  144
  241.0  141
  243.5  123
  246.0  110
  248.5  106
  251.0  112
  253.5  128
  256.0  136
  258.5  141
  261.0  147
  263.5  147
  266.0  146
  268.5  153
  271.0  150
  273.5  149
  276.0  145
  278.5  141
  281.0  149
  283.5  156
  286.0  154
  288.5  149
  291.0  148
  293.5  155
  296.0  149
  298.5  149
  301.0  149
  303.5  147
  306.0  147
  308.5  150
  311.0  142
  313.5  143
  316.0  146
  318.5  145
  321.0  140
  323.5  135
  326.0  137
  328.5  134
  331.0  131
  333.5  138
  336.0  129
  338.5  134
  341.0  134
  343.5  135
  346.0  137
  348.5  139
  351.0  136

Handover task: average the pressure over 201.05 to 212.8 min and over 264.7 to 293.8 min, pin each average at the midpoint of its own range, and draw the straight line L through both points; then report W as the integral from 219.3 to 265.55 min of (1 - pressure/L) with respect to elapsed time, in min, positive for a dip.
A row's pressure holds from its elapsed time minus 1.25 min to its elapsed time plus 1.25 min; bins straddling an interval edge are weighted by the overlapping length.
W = 6.3 min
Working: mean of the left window 177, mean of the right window 149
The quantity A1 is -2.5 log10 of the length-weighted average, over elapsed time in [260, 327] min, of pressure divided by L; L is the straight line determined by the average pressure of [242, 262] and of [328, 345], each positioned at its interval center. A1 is -0.14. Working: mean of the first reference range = 125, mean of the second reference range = 134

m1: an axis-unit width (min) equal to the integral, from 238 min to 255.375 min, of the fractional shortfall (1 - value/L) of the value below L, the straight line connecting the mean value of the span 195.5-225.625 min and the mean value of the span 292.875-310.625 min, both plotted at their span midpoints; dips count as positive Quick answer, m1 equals 4.3 min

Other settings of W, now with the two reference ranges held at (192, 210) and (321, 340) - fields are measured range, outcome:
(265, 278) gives 0.6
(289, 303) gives -0.3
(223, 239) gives 1.3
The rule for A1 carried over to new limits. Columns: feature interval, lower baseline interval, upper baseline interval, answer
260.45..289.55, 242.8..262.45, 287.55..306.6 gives -0.09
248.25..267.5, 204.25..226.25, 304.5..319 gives 0.18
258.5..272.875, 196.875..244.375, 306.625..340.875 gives 0.03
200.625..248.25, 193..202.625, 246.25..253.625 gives -0.07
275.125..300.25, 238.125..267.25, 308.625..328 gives -0.10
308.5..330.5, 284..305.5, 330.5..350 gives 0.01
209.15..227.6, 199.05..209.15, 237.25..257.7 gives -0.03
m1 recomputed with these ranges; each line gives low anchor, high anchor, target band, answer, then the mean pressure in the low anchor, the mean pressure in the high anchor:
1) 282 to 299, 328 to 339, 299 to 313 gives -0.20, 152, 133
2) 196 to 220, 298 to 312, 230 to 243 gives 1.52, 176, 147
